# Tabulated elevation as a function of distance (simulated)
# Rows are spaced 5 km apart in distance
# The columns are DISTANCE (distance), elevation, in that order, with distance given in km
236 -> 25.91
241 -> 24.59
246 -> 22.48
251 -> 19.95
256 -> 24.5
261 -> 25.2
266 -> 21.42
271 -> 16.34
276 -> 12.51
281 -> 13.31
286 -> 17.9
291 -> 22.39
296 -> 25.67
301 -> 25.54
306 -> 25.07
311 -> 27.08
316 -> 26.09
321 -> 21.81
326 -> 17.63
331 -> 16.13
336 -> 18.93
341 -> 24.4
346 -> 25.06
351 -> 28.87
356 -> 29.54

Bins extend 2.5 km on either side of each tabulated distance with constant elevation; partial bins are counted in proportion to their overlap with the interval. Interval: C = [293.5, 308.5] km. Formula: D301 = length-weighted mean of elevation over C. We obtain 25.4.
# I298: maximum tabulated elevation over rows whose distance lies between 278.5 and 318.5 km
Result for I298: 27.08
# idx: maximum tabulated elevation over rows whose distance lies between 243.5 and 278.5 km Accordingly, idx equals 25.2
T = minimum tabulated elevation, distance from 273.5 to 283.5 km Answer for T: 12.51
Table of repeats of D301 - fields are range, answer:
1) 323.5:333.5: 16.9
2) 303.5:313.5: 26.1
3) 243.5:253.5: 21.2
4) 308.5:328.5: 23.2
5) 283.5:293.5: 20.1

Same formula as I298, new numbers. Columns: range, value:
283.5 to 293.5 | 22.39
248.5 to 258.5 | 24.5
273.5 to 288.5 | 17.9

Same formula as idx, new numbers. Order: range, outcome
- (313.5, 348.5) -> 26.09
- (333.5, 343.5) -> 24.4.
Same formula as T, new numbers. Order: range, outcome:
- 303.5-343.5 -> 16.13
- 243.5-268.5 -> 19.95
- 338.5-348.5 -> 24.4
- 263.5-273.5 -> 16.34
